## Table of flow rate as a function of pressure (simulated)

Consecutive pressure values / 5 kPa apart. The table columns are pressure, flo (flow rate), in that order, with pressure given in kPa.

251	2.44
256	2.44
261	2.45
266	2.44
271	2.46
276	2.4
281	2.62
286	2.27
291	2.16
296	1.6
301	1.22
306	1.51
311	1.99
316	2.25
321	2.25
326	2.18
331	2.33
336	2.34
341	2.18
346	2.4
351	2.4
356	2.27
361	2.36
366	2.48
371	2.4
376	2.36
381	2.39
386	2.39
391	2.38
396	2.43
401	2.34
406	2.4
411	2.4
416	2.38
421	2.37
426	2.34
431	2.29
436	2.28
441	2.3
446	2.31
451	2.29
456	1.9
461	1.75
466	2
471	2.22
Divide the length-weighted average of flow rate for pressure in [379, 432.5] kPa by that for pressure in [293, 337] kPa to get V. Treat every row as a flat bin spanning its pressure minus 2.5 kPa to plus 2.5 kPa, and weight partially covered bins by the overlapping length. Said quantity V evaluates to 1.22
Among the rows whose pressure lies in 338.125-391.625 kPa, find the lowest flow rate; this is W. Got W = 2.18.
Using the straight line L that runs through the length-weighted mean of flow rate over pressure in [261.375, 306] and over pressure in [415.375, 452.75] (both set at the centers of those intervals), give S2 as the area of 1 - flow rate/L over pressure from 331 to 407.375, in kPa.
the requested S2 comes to -4.50 kPa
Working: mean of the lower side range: 2.13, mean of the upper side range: 2.32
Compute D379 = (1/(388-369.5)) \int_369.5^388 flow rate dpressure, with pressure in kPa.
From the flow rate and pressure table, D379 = 2.38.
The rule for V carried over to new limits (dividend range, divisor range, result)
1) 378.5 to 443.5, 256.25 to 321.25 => 1.11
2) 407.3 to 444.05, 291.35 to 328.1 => 1.25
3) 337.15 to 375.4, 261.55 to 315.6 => 1.13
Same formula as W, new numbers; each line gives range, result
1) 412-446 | 2.28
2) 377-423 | 2.34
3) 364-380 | 2.36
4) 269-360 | 1.22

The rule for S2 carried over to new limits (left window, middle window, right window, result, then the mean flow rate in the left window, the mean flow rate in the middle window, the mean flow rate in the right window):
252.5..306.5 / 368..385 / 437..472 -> -2.0 kPa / 2.17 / 2.39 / 2.11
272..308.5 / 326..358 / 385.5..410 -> -1.9 kPa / 1.99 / 2.31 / 2.39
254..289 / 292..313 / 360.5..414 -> 7.0 kPa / 2.44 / 1.61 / 2.39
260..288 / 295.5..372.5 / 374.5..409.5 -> 8.5 kPa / 2.44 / 2.15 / 2.39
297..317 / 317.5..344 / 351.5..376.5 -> -3.8 kPa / 1.69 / 2.26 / 2.38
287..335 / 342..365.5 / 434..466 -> -4.0 kPa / 1.97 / 2.36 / 2.13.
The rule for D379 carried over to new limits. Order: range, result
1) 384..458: 2.32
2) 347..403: 2.38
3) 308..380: 2.3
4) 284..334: 1.98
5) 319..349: 2.28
